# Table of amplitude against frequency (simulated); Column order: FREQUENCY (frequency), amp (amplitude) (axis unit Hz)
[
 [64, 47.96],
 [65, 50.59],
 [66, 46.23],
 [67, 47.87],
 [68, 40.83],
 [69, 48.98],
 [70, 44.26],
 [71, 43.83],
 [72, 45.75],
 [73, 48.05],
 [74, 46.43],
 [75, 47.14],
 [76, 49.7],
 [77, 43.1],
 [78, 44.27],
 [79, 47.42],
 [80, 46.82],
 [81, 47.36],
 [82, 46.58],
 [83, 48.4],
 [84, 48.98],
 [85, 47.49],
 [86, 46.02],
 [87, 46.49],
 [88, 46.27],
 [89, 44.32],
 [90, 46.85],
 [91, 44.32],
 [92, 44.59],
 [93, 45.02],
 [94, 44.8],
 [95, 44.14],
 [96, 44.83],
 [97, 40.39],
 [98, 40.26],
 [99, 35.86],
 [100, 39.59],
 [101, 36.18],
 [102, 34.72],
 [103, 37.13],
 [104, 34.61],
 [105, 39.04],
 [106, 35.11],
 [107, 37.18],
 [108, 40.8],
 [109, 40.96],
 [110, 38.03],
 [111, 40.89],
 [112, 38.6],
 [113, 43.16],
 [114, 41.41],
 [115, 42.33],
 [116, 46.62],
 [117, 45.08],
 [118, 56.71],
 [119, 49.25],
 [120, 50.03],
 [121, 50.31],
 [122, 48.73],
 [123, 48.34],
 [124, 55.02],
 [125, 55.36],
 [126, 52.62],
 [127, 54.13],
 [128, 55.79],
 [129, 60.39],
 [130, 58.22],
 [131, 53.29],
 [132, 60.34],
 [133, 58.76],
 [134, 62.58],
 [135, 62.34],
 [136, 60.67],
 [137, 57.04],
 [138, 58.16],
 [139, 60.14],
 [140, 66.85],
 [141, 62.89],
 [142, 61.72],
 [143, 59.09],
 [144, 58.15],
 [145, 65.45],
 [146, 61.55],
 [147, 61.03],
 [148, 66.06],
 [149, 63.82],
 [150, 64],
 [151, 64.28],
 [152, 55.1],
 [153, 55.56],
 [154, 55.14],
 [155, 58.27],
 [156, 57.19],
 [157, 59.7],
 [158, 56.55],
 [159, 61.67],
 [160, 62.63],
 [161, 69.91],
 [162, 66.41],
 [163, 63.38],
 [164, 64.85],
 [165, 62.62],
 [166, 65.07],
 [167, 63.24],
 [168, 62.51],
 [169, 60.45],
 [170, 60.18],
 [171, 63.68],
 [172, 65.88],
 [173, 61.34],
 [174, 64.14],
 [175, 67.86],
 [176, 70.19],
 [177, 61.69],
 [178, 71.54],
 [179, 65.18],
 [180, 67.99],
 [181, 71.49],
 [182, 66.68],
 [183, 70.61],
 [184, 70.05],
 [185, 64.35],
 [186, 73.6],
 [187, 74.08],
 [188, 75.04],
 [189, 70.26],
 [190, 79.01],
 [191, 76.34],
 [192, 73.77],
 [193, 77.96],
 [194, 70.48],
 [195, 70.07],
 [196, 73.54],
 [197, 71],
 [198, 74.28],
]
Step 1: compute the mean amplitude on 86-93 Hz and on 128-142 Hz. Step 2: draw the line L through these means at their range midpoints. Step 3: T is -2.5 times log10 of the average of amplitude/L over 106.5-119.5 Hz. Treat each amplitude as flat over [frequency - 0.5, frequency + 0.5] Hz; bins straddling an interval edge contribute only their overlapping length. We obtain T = 0.22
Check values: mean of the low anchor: 45.5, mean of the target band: 43.2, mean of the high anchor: 60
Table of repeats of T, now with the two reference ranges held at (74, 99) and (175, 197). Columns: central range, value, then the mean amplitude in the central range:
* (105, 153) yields 0.06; 53.7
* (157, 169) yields 0.03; 63.2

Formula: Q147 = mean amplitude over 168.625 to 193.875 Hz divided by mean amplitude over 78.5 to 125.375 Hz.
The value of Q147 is 1.57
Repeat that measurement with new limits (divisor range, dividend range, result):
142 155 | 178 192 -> 1.17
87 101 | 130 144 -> 1.40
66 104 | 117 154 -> 1.31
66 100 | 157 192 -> 1.47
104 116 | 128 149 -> 1.52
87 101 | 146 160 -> 1.39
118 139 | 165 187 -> 1.19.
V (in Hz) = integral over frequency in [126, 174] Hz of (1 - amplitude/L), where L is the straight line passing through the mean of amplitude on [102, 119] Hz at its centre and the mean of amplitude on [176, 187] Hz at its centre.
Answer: -4.2 Hz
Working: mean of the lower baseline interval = 41.2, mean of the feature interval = 61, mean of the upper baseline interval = 68.7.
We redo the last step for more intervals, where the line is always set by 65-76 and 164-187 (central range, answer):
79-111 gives 5.2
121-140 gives 0.3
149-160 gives 0.5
